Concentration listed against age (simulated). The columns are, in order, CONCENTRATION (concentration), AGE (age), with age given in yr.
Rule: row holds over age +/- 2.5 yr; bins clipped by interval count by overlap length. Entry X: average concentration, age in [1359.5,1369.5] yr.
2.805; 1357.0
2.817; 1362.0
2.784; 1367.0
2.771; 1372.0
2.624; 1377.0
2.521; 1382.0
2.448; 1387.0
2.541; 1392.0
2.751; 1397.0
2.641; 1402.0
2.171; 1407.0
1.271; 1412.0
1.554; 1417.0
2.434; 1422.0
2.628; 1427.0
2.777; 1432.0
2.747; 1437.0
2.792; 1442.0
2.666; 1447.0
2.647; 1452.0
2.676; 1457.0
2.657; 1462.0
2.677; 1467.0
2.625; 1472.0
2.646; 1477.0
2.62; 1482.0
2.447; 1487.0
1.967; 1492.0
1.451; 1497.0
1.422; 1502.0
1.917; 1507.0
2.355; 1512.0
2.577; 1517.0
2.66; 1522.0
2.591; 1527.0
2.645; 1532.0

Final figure 2.8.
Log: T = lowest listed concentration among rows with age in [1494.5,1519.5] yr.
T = 1.422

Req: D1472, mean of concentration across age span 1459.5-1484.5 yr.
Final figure 2.65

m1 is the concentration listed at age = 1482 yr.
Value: 2.62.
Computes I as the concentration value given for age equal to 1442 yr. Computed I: 2.792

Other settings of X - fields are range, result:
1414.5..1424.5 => 1.99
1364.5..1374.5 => 2.78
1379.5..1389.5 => 2.48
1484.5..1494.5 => 2.21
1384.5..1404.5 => 2.6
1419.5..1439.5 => 2.65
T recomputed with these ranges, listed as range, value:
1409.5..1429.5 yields 1.271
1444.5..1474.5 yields 2.625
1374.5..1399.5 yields 2.448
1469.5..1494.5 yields 1.967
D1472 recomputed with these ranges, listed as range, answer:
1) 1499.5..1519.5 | 2.07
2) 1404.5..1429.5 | 2.01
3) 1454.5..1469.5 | 2.67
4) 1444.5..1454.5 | 2.66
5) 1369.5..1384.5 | 2.64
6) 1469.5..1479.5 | 2.64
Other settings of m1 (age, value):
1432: 2.777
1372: 2.771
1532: 2.645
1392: 2.541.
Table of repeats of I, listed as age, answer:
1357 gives 2.805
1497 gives 1.451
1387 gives 2.448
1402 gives 2.641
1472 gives 2.625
